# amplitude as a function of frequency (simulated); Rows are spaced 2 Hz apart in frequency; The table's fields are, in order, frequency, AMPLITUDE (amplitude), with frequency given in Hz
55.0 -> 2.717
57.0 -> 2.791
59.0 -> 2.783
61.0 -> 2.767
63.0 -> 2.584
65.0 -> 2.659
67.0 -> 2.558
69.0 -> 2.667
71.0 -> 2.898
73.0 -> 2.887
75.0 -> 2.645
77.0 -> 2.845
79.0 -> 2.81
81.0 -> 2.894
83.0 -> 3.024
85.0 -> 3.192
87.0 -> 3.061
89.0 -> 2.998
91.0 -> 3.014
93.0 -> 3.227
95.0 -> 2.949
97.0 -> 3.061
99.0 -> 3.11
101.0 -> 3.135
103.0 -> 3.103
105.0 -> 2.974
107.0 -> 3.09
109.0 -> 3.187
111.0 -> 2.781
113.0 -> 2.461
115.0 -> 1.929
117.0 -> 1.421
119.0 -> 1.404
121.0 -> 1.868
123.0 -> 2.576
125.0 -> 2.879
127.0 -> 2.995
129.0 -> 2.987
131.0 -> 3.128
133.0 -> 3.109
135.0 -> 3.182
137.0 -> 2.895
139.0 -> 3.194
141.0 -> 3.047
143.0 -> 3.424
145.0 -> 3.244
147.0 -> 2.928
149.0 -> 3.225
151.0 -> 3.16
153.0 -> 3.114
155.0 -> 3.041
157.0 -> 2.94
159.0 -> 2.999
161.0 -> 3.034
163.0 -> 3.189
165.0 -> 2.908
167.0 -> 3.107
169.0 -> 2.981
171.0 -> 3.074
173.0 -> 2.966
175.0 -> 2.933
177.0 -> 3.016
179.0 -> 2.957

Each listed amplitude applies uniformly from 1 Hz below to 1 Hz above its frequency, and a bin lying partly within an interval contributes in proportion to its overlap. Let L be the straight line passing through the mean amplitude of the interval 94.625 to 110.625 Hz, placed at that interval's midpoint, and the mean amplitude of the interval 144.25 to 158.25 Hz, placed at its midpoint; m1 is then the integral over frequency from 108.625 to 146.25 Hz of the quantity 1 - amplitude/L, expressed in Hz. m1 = 4.5 Hz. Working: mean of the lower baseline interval 3.07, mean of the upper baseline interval 3.09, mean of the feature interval 2.72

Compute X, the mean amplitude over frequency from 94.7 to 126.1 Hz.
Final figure 2.61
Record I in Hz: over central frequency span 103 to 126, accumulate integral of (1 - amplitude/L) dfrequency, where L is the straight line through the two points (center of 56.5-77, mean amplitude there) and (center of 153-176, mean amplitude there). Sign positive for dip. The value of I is 3.4 Hz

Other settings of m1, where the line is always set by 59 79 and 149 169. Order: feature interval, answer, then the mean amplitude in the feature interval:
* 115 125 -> 3.4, 1.93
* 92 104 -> -1.1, 3.1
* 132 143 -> -0.5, 3.12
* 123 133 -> -0.1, 2.97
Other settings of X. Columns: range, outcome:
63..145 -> 2.83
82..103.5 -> 3.08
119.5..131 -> 2.65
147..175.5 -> 3.05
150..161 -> 3.05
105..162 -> 2.83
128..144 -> 3.12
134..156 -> 3.13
